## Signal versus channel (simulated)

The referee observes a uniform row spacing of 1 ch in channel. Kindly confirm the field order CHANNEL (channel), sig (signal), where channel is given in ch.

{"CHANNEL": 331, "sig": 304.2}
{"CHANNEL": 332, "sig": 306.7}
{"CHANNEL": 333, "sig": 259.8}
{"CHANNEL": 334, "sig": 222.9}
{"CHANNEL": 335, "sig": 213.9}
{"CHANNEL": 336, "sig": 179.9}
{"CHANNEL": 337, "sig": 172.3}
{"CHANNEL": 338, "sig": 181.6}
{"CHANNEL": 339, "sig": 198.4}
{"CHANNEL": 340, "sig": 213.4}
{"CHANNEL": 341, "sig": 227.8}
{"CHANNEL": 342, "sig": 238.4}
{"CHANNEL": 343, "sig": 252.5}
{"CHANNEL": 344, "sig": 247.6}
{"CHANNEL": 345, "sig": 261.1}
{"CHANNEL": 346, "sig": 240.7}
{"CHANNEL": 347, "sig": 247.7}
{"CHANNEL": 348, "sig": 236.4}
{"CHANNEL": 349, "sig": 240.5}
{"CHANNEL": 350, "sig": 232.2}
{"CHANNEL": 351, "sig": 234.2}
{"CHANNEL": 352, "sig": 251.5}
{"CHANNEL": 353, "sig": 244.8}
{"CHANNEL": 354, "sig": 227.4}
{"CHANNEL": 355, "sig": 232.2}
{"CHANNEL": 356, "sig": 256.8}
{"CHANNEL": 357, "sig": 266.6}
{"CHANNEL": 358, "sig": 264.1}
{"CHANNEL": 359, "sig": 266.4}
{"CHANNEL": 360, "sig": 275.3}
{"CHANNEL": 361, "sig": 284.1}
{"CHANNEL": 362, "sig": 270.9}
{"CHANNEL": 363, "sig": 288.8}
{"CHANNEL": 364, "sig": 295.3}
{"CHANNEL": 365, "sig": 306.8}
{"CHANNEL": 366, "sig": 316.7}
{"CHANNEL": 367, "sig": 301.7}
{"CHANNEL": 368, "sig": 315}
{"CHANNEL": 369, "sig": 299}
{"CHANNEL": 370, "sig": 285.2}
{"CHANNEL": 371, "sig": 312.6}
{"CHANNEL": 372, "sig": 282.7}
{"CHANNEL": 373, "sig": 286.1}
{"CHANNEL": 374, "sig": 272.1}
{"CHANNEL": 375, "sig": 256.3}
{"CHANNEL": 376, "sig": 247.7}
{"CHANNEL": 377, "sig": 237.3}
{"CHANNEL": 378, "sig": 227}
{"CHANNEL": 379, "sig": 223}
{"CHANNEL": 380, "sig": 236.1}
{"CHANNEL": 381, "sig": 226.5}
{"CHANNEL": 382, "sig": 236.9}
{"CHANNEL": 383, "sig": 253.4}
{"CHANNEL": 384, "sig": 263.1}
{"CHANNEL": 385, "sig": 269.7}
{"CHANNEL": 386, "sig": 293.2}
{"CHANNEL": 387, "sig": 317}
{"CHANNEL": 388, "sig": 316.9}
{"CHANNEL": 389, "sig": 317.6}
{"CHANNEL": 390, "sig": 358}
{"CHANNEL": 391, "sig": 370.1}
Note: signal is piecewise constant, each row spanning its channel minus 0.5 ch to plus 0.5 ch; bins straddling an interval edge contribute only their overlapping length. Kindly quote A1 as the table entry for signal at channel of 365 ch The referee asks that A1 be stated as 306.8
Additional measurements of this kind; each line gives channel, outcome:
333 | 259.8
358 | 264.1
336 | 179.9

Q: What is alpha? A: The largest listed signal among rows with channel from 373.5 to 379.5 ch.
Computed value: 272.1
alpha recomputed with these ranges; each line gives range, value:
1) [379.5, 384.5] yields 263.1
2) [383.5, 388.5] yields 317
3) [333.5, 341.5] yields 227.8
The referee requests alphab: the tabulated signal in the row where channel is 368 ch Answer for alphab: 315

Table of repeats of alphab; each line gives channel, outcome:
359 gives 266.4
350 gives 232.2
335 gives 213.9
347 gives 247.7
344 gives 247.6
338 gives 181.6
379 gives 223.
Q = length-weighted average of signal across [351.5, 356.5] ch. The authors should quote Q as 243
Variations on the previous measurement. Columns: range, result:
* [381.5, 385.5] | 256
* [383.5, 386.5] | 275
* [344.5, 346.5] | 251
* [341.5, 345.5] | 250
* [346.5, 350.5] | 239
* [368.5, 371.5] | 299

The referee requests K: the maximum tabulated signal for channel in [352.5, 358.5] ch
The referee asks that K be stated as 266.6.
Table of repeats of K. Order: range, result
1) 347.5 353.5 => 251.5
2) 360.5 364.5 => 295.3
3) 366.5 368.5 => 315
